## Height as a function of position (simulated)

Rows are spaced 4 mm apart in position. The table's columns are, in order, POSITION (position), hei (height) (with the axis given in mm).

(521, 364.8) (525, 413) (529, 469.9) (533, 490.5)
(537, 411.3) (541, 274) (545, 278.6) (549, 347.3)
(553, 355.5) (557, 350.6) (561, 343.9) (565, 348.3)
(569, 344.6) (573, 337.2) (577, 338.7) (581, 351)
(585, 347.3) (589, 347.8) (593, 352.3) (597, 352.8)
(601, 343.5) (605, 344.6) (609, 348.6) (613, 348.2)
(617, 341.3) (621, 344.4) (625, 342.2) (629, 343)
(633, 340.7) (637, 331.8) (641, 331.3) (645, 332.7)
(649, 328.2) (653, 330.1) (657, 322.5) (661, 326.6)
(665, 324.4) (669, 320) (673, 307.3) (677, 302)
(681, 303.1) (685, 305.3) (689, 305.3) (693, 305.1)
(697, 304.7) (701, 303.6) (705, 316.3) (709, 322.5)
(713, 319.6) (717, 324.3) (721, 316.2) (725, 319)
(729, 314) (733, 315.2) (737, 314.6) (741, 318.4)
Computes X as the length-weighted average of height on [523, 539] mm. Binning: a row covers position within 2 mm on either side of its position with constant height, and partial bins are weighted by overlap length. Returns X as 446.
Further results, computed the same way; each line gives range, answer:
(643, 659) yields 328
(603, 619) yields 346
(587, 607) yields 348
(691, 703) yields 304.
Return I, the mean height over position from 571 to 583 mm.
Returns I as 342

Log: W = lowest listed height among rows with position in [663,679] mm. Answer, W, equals 302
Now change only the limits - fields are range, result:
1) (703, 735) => 314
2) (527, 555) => 274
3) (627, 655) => 328.2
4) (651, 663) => 322.5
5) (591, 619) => 341.3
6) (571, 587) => 337.2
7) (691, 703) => 303.6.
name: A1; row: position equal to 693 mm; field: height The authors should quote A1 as 305.1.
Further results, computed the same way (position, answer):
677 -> 302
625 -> 342.2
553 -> 355.5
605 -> 344.6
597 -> 352.8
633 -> 340.7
